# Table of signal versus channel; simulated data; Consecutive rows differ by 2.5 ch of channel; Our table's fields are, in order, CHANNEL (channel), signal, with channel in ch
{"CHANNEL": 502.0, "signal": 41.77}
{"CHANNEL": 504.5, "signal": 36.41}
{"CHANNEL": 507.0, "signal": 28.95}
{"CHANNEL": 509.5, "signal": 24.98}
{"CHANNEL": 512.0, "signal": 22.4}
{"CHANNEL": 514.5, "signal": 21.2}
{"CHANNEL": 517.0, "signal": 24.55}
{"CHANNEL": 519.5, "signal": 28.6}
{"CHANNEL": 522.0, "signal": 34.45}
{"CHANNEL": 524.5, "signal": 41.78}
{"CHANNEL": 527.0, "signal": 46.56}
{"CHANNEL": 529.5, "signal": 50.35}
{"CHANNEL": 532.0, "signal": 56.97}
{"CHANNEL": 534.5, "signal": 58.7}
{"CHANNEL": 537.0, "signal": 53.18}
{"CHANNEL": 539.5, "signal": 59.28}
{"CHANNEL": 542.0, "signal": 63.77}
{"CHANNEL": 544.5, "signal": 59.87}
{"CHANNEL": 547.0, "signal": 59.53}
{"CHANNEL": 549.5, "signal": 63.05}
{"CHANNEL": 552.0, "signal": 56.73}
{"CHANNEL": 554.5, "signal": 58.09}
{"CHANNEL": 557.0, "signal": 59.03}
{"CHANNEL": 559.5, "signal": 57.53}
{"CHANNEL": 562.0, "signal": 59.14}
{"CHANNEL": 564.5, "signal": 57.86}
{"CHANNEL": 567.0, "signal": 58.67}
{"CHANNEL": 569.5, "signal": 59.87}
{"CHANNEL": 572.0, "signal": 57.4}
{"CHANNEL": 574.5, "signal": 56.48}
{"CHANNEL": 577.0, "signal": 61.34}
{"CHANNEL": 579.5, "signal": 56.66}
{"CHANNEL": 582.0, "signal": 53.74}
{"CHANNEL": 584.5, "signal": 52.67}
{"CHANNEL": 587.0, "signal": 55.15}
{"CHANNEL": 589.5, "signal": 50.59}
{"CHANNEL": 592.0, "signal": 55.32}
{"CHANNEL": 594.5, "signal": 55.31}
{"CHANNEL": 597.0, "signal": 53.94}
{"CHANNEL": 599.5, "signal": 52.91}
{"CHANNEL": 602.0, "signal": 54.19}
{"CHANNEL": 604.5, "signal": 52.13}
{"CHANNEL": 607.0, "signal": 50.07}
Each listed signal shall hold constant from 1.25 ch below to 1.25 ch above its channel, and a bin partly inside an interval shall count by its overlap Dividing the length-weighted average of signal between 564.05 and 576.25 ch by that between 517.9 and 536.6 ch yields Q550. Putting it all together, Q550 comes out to 1.28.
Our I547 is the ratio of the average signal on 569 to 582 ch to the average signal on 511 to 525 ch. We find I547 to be 2.05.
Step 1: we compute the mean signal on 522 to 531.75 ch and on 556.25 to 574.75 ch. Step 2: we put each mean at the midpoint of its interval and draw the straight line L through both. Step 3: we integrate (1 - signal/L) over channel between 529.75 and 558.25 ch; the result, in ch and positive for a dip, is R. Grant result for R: -4.1 ch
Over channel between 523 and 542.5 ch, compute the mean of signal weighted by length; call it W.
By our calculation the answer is 53.2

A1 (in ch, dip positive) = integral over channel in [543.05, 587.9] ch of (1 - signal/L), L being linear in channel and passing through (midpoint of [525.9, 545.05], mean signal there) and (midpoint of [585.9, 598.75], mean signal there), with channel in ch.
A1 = -2.5 ch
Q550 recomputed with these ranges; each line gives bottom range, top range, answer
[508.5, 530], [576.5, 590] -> 1.70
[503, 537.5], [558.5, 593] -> 1.51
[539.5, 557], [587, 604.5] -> 0.89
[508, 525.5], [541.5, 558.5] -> 2.13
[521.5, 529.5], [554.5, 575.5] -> 1.35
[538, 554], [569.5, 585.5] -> 0.94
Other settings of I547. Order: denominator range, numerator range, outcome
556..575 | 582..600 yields 0.92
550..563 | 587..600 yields 0.92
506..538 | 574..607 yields 1.44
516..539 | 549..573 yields 1.31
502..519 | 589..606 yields 1.94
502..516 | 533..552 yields 2.11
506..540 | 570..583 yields 1.47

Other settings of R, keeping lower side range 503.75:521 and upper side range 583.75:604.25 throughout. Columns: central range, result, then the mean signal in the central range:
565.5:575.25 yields -2.6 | 58.2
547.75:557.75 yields -4.8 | 59.2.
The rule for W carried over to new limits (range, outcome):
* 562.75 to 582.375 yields 58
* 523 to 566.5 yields 56.5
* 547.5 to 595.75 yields 57.1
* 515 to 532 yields 38.4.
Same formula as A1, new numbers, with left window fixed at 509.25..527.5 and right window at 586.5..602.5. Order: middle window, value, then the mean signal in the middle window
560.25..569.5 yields -2.9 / 58.7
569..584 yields -2.8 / 57.2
